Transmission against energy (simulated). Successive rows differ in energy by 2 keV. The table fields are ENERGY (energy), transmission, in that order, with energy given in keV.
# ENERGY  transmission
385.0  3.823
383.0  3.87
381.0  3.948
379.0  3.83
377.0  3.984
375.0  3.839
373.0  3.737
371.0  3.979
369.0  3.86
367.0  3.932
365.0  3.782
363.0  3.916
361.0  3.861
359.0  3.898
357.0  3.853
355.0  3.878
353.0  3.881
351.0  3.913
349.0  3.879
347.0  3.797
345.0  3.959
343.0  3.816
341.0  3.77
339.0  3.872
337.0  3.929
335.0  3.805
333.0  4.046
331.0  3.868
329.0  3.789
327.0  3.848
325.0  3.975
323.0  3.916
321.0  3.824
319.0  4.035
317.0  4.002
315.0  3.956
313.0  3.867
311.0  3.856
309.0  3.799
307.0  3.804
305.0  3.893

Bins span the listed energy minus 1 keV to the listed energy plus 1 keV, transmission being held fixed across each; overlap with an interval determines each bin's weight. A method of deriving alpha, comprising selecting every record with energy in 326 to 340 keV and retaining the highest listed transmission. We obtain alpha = 4.046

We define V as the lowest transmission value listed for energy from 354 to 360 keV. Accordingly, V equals 3.853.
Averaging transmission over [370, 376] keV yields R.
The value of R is 3.85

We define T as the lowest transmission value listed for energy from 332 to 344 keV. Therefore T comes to 3.77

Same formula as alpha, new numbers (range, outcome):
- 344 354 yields 3.959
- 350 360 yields 3.913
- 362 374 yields 3.979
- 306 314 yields 3.867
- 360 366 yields 3.916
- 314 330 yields 4.035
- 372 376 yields 3.839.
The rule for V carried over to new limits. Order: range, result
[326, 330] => 3.789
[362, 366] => 3.782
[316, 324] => 3.824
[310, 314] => 3.856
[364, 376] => 3.737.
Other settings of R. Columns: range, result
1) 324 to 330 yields 3.87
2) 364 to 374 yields 3.86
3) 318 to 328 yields 3.92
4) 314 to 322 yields 3.95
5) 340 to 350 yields 3.84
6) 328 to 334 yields 3.9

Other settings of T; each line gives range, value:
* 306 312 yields 3.799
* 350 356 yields 3.878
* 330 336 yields 3.805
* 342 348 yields 3.797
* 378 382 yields 3.83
